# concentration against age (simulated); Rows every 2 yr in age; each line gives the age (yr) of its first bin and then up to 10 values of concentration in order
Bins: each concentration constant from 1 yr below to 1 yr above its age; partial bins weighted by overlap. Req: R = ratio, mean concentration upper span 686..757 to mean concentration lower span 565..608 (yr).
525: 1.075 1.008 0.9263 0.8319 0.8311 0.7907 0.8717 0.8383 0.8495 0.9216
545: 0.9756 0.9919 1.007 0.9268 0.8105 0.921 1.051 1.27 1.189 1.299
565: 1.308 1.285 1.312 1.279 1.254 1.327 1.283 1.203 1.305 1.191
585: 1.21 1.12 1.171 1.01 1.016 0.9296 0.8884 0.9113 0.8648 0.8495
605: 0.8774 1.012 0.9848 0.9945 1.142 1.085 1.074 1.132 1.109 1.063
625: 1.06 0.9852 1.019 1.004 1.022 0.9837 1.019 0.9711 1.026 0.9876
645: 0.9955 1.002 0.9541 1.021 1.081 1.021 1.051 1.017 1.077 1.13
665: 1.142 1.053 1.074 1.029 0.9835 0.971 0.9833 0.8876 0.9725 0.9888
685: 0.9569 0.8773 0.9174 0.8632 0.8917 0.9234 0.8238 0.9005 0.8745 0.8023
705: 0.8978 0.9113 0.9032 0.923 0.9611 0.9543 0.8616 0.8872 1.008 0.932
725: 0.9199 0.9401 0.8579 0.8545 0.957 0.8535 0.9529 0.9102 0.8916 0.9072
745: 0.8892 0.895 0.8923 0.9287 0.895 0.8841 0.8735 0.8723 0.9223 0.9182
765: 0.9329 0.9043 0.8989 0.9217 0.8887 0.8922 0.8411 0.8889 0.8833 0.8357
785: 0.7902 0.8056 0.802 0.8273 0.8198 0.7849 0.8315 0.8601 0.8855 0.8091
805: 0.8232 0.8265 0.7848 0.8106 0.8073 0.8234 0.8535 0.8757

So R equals 0.81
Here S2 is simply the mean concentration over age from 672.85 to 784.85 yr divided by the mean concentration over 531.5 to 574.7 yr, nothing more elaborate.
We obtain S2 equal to 0.86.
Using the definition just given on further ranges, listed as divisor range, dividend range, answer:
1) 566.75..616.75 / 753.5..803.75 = 0.79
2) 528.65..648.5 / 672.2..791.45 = 0.86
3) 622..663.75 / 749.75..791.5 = 0.86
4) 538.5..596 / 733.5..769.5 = 0.81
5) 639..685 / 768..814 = 0.83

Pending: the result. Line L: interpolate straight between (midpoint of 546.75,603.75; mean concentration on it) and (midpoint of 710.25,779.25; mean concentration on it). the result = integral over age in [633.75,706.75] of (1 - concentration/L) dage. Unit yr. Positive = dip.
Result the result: 1.6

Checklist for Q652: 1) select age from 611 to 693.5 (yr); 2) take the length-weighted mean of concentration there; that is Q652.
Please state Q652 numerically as 1.02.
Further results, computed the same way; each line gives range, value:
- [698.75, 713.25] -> 0.893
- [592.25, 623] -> 0.993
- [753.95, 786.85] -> 0.882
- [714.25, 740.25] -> 0.914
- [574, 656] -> 1.05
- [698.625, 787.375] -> 0.897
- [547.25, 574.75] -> 1.15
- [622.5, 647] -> 1.01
